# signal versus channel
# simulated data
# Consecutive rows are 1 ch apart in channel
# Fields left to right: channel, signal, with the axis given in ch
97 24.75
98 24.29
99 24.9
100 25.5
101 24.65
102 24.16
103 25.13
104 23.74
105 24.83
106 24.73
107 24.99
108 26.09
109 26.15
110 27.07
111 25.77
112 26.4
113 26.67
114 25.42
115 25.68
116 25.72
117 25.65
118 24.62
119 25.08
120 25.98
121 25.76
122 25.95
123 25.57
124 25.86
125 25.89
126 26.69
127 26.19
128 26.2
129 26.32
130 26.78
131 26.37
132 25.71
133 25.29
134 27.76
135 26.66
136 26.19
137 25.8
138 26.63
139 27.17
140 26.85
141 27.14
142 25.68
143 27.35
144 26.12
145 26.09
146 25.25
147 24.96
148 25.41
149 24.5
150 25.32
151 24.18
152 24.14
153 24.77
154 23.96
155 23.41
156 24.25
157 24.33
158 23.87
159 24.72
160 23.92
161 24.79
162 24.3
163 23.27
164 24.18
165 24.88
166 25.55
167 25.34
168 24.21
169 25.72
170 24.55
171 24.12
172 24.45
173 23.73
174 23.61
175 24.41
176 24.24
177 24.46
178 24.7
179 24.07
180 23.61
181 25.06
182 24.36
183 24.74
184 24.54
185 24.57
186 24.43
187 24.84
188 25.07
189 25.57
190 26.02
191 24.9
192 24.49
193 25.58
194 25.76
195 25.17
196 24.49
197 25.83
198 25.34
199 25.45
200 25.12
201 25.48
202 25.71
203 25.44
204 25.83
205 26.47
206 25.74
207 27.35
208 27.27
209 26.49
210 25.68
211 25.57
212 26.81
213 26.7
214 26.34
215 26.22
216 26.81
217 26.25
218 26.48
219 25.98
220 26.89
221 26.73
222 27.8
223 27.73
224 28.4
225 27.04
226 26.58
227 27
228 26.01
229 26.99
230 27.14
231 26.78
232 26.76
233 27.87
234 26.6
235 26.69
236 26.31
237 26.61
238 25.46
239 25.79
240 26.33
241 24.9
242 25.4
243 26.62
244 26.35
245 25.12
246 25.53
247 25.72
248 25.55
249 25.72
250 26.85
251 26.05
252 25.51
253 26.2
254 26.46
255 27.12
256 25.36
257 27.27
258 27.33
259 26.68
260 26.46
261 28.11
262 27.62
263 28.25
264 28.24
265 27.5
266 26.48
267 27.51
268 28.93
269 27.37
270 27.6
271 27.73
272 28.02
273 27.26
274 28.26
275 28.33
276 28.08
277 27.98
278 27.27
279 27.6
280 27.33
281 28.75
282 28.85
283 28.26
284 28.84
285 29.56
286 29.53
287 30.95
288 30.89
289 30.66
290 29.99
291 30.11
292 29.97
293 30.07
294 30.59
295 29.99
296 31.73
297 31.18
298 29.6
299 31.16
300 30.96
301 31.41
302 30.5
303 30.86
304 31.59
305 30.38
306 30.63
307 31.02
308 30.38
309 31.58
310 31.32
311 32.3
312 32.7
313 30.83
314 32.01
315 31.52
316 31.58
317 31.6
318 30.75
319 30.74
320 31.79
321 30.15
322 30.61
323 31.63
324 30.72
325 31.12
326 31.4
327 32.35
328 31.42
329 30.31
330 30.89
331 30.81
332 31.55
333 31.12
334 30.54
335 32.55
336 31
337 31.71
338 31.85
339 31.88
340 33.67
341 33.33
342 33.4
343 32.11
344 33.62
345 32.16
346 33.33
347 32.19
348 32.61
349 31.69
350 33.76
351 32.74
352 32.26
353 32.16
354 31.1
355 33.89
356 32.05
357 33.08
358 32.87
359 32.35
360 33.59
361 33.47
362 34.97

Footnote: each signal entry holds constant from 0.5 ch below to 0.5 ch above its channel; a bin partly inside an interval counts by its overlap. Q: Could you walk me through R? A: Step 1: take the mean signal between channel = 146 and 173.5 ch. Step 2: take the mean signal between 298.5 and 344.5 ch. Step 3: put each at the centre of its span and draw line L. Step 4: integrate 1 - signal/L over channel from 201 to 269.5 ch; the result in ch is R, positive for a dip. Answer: 2.8 ch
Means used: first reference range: 24.5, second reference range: 31.5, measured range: 26.6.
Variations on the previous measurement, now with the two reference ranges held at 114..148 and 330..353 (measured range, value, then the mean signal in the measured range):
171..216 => 4.3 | 25.3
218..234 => 1.0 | 27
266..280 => 1.1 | 27.8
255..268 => 1.1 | 27.3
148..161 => 1.2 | 24.3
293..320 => 0.1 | 31.1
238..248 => 1.2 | 25.7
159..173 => 1.3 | 24.5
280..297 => 0.4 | 29.9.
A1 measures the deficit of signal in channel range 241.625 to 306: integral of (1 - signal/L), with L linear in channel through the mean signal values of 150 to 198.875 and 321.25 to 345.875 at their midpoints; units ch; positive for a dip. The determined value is 1.8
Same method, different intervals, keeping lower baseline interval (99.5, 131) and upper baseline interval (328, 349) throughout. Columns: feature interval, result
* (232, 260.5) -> 3.1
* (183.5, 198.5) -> 1.5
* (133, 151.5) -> 0.3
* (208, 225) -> 1.1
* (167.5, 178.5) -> 1.2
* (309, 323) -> 0.0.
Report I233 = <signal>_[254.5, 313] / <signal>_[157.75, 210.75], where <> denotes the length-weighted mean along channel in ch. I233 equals 1.17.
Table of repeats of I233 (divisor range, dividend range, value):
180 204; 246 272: 1.07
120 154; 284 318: 1.19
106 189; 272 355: 1.22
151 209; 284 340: 1.25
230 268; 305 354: 1.19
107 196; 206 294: 1.08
